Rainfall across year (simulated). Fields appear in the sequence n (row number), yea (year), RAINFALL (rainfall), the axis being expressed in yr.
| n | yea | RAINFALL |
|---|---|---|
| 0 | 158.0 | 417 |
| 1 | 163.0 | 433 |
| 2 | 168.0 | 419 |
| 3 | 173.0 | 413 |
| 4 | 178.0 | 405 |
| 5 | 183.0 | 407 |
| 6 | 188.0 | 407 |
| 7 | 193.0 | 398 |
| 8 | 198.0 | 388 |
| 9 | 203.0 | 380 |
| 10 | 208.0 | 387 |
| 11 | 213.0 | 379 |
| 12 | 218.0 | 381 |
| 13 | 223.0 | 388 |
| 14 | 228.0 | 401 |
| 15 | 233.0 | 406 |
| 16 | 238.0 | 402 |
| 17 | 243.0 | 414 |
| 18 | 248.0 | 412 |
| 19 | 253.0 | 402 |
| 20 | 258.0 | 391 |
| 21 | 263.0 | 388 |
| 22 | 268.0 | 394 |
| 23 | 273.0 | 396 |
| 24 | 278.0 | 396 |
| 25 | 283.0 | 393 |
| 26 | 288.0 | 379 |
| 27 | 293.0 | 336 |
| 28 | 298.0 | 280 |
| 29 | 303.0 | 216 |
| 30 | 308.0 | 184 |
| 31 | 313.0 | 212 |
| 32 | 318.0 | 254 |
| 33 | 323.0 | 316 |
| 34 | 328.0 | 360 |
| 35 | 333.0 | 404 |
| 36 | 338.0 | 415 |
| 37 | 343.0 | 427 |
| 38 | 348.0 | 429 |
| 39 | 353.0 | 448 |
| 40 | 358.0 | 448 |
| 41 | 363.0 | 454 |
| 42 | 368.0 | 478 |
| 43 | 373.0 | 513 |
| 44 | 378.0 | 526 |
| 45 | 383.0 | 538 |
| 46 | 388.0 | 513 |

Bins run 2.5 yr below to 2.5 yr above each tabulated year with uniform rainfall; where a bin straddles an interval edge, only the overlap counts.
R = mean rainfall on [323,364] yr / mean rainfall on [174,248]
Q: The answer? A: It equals 1.05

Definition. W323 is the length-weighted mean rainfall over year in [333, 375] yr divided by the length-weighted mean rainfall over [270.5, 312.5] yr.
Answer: 1.41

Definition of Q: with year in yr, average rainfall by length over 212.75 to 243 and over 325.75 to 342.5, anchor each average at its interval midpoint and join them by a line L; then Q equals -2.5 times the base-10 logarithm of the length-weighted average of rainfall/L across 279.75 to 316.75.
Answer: 0.35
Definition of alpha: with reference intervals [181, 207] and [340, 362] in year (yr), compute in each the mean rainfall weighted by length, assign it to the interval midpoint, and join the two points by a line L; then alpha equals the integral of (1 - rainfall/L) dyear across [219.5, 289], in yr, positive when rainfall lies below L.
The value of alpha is 2.4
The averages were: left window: 395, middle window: 397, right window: 439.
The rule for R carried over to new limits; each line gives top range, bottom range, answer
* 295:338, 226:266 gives 0.71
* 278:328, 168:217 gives 0.74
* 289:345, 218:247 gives 0.77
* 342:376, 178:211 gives 1.16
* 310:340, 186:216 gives 0.83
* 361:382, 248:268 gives 1.25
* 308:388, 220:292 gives 1.04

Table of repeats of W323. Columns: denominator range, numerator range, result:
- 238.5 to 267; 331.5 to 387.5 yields 1.16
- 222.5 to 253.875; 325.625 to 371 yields 1.06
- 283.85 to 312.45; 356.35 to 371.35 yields 1.65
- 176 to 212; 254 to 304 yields 0.92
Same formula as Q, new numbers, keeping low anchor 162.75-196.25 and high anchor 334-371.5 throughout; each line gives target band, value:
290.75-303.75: 0.45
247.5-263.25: 0.07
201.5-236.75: 0.07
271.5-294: 0.13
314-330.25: 0.41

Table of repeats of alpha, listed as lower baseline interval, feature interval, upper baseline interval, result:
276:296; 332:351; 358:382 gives 1.3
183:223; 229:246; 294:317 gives -3.5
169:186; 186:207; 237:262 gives 0.8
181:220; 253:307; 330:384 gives 8.9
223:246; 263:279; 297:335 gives -2.2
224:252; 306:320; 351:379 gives 7.2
